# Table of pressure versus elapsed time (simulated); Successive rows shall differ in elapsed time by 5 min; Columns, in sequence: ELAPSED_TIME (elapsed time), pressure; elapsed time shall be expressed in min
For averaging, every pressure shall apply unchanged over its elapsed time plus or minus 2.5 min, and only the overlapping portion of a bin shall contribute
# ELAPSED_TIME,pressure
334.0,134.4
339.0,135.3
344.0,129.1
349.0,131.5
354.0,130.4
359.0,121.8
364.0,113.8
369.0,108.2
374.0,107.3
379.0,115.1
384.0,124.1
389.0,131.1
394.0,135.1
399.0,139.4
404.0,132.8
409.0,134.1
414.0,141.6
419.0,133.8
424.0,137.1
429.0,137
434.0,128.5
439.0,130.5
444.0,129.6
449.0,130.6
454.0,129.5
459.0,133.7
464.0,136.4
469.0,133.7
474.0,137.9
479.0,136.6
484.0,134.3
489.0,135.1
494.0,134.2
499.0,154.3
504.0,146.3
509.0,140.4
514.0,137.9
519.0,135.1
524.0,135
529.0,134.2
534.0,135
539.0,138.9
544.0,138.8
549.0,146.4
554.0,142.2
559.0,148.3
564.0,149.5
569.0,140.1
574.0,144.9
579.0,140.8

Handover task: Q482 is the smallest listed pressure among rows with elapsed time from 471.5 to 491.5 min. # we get 134.3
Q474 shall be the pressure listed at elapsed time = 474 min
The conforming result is 137.9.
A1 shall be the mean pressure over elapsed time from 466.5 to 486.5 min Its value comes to 136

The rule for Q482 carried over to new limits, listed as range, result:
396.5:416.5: 132.8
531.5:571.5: 135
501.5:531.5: 134.2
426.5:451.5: 128.5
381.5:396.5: 124.1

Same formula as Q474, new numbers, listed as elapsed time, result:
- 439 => 130.5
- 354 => 130.4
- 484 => 134.3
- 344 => 129.1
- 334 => 134.4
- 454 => 129.5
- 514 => 137.9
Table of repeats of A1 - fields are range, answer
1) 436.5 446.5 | 130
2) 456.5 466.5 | 135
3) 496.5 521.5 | 143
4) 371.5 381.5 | 111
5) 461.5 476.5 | 136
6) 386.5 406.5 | 135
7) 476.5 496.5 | 135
